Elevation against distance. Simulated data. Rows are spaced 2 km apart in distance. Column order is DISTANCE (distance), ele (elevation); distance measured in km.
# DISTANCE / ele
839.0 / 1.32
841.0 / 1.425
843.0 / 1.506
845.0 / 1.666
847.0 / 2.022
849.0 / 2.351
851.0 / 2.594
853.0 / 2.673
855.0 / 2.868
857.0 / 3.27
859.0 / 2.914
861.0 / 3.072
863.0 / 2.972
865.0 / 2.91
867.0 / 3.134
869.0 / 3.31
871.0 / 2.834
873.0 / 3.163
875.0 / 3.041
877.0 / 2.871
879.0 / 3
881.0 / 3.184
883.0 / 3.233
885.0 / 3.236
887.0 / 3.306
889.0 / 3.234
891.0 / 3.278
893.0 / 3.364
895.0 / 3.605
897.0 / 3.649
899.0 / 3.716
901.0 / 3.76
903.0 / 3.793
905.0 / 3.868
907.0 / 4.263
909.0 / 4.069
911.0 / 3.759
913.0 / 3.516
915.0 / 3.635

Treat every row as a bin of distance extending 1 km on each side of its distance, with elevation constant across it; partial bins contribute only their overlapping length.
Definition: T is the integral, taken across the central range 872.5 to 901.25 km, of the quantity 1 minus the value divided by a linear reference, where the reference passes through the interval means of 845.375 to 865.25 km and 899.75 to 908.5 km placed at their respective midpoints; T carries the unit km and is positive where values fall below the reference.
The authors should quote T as 1.7 km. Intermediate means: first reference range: 2.72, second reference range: 3.92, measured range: 3.3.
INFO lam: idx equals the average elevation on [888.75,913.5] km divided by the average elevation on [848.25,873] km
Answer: 1.27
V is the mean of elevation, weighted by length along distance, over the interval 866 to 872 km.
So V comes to 3.09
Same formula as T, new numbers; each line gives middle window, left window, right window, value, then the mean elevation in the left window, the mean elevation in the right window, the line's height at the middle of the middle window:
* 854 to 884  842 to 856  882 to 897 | -3.1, 2.24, 3.34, 2.79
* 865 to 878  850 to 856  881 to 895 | -0.1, 2.71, 3.29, 3.02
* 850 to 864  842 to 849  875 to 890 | -4.3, 1.82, 3.14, 2.23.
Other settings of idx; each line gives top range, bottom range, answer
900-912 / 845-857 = 1.57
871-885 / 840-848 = 1.86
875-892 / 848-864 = 1.11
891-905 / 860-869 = 1.19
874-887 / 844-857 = 1.28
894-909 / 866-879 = 1.25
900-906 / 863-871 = 1.24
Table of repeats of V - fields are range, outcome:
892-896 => 3.48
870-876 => 3.01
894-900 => 3.66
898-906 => 3.78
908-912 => 3.91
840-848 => 1.65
